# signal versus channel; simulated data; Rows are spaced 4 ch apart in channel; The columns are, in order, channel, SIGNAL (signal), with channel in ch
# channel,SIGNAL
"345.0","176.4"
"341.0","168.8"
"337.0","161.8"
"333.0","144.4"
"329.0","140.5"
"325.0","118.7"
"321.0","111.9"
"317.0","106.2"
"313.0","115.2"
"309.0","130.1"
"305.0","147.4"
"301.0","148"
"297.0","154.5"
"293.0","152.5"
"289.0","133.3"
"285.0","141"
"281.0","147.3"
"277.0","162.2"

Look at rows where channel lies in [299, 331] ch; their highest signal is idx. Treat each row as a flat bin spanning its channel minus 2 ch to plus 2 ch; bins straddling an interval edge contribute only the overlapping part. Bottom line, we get 148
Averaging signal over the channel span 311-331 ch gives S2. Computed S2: 118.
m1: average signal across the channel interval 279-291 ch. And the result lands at 141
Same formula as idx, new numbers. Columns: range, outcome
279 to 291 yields 147.3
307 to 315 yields 130.1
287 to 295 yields 152.5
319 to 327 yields 118.7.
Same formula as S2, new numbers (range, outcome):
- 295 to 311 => 145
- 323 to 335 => 135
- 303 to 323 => 122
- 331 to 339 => 153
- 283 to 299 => 145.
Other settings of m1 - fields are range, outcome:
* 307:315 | 123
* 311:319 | 111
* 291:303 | 152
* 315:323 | 109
